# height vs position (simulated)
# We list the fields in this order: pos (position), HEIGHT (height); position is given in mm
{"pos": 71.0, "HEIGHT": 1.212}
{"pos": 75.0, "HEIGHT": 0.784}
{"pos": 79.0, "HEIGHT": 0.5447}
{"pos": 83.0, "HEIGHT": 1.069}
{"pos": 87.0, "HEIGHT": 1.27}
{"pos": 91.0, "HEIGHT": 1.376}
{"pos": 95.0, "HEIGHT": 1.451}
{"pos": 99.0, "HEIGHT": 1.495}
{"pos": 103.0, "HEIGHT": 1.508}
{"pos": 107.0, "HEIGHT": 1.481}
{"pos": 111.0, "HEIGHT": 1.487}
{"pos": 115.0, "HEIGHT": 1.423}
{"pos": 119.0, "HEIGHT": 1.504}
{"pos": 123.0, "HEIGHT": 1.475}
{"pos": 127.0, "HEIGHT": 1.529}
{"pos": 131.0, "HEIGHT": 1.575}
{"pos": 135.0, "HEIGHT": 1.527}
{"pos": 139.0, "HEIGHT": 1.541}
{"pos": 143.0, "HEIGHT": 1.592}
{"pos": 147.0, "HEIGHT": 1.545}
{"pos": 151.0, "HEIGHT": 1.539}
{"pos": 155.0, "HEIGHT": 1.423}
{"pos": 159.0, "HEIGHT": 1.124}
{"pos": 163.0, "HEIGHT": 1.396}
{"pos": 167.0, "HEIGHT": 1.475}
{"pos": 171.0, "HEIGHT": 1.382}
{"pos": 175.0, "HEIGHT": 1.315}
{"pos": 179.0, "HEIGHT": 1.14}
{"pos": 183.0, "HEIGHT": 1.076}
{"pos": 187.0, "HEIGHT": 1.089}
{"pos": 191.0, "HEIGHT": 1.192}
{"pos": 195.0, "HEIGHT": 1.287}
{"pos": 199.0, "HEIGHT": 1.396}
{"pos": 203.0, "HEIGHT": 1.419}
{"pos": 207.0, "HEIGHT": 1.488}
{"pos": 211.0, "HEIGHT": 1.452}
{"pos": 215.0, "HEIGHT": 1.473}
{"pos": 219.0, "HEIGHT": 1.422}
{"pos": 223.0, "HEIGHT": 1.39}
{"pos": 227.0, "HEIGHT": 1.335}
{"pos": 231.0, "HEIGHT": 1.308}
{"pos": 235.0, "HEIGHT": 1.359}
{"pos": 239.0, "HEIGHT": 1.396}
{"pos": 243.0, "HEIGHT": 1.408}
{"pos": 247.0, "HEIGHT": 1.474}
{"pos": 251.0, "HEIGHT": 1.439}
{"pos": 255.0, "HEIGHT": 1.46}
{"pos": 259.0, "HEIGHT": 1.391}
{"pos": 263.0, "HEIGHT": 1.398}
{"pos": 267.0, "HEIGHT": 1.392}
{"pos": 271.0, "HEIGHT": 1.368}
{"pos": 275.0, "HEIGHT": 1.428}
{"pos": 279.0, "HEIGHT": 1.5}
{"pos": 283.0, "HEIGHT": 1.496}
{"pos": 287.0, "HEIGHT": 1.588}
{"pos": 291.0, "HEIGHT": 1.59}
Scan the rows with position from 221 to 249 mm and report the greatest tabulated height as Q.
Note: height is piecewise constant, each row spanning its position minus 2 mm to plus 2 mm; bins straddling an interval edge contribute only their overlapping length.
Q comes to 1.474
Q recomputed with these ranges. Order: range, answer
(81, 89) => 1.27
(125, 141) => 1.575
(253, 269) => 1.46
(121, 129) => 1.529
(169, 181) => 1.382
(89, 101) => 1.495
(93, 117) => 1.508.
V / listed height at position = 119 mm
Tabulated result 1.504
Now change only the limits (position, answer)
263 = 1.398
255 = 1.46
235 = 1.359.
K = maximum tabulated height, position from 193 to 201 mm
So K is 1.396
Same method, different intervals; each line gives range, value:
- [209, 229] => 1.473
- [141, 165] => 1.592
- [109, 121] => 1.504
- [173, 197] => 1.315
